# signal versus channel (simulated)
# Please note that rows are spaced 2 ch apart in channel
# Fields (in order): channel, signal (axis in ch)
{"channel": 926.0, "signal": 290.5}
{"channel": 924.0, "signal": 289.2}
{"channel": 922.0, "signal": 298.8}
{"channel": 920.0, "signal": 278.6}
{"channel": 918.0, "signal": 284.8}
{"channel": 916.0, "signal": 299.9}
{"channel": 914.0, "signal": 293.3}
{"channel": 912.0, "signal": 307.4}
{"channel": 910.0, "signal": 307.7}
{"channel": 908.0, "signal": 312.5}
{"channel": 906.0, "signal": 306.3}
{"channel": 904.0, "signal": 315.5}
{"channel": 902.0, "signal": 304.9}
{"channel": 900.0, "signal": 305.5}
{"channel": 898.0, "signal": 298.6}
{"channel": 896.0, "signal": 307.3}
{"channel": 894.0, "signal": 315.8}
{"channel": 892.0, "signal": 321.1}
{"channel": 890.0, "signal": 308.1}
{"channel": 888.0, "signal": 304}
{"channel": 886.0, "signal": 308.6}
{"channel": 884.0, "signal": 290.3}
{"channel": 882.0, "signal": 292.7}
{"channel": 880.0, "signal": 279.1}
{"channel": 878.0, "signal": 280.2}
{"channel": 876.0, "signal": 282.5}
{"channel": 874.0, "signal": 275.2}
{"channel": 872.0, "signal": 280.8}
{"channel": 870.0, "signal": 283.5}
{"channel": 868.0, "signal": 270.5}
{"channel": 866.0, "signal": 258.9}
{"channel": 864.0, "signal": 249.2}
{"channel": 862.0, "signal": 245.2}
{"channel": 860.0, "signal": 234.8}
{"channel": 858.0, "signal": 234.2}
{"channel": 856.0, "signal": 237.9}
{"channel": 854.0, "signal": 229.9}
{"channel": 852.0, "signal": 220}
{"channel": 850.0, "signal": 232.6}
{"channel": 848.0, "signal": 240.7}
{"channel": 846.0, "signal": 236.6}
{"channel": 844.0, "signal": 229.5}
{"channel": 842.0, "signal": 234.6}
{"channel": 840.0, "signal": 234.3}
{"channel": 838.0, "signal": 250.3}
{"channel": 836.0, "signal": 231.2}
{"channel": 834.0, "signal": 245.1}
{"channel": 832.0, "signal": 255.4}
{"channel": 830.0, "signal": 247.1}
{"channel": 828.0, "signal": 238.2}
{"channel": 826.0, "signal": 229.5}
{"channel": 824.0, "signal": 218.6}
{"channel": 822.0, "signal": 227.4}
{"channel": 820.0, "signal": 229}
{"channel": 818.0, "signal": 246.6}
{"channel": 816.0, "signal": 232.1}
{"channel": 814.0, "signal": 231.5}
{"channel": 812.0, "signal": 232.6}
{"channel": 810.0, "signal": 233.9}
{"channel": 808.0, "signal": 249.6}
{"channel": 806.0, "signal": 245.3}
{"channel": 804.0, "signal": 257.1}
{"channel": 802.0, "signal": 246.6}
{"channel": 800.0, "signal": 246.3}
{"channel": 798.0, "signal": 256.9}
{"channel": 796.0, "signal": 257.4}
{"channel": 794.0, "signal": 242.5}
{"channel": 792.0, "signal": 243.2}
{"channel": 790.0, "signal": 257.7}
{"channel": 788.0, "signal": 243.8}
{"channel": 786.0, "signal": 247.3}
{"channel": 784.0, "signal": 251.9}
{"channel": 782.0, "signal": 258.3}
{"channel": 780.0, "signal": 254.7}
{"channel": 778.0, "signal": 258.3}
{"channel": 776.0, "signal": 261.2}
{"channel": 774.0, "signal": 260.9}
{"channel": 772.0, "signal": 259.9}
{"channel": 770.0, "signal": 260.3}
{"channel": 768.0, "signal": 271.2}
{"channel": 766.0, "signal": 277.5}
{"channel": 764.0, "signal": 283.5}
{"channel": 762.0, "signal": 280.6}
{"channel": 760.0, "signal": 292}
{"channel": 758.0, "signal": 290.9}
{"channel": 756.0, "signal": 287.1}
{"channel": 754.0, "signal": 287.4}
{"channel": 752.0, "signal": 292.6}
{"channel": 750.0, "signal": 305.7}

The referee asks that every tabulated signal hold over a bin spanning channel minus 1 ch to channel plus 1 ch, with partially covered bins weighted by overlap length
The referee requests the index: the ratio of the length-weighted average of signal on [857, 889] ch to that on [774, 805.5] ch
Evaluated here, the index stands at 1.08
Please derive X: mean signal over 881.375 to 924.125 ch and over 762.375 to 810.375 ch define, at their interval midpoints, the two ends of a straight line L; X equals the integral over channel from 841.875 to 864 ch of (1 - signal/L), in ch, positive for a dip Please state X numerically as 3.74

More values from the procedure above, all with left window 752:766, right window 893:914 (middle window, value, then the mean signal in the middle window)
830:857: 5.57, 237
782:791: 1.22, 251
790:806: 2.30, 250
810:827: 3.69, 231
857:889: 3.17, 273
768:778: 0.94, 261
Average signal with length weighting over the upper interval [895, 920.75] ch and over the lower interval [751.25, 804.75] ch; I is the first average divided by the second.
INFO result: 1.1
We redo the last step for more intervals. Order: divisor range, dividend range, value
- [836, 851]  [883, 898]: 1.30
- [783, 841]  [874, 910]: 1.24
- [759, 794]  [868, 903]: 1.13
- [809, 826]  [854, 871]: 1.08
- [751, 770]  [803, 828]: 0.83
